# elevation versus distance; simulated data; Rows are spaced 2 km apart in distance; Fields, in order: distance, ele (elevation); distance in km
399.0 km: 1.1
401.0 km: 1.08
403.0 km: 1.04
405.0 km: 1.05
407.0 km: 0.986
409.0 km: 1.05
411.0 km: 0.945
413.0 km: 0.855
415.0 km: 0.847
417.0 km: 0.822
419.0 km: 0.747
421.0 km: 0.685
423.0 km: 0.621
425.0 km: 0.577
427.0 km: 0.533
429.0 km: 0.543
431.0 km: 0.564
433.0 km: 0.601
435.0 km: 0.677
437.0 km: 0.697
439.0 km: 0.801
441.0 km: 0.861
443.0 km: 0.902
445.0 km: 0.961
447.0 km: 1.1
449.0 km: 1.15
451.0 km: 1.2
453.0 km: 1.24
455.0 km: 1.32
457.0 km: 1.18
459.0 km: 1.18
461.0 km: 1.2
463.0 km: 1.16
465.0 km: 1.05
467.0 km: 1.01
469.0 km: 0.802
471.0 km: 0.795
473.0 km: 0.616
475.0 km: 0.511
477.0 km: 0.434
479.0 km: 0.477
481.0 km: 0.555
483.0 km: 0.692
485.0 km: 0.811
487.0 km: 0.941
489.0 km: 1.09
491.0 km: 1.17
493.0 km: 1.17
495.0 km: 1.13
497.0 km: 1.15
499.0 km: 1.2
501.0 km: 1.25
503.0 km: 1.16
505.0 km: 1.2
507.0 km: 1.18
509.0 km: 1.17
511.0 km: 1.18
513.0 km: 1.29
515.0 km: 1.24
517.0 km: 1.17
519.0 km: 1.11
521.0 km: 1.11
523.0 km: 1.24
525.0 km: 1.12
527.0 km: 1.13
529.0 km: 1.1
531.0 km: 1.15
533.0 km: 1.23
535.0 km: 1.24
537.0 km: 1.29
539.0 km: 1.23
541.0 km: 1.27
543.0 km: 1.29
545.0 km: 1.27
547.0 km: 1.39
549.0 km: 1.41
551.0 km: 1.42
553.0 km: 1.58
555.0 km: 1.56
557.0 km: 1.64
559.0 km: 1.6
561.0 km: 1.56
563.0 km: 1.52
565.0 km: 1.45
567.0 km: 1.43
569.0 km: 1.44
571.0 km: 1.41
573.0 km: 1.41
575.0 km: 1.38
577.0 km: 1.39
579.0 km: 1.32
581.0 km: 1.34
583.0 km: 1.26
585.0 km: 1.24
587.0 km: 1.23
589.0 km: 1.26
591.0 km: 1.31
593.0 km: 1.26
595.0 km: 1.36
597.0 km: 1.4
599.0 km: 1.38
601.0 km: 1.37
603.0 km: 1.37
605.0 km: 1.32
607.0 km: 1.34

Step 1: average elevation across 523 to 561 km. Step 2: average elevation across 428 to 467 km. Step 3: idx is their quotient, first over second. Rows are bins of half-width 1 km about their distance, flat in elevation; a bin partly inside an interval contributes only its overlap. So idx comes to 1.4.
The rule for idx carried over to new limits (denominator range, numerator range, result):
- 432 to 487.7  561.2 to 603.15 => 1.53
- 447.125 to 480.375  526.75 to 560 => 1.41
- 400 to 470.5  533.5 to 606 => 1.51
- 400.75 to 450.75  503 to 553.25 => 1.49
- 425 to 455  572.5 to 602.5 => 1.56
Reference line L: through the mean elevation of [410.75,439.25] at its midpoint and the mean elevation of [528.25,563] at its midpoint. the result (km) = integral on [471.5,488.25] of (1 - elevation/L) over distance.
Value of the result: 6.07 km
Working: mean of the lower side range 0.692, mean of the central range 0.641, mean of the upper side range 1.37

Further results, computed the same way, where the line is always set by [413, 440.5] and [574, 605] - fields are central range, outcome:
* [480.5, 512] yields -3.8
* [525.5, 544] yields -1.7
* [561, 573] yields -2.1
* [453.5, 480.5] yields -2.4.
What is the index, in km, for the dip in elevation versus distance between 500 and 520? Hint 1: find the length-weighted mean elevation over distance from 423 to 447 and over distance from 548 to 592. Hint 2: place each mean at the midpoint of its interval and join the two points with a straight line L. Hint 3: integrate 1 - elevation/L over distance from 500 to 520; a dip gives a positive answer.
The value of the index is -1.7 km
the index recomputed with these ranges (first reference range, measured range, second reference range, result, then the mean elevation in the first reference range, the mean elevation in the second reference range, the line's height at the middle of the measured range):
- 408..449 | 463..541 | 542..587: 6.24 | 0.779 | 1.42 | 1.12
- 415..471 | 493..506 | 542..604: -0.81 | 0.893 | 1.4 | 1.11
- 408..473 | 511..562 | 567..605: -4.75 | 0.892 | 1.34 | 1.19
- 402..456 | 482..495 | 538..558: 1.69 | 0.866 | 1.41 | 1.14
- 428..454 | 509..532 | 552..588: 0.88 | 0.869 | 1.43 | 1.22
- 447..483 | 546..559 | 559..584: -1.72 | 0.932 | 1.42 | 1.33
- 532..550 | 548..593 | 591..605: -3.13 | 1.29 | 1.35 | 1.32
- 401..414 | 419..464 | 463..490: -1.31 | 0.995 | 0.768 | 0.883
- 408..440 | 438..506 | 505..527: -2.36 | 0.723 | 1.18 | 0.961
